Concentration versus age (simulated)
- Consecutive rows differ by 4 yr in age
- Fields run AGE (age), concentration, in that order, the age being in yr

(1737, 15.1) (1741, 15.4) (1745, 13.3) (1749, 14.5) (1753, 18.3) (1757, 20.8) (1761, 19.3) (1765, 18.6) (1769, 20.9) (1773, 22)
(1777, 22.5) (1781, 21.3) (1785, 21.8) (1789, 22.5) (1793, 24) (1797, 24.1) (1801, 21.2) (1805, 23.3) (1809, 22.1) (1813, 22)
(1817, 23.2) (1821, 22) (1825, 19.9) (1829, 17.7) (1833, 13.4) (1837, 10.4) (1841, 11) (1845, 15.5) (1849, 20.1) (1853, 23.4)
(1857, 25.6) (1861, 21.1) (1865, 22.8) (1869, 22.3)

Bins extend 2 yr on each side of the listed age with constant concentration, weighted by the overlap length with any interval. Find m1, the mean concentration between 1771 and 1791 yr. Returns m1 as 22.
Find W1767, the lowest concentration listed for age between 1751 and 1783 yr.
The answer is 18.3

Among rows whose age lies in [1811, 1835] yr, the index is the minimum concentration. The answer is 13.4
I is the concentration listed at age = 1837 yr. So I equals 10.4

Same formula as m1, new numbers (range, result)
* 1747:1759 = 17.9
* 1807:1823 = 22.3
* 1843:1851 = 17.8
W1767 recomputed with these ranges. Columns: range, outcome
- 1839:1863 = 11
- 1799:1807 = 21.2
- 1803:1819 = 22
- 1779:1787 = 21.3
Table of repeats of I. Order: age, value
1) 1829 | 17.7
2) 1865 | 22.8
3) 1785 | 21.8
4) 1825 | 19.9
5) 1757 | 20.8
